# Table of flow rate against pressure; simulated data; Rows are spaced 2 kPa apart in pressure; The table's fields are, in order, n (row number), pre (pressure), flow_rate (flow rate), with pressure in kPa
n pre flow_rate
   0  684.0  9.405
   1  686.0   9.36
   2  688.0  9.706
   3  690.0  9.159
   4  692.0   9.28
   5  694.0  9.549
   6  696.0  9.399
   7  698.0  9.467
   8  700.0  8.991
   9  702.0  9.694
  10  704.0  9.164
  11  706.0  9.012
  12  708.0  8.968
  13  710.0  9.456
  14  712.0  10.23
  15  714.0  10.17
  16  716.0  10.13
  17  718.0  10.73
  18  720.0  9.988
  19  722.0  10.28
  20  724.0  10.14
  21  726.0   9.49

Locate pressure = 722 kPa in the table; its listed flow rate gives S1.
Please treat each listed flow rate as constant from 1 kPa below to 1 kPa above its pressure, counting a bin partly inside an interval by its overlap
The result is 10.28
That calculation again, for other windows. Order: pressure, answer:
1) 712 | 10.23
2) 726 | 9.49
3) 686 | 9.36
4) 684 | 9.405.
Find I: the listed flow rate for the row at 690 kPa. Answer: 9.159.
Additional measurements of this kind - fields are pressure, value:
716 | 10.13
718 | 10.73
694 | 9.549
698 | 9.467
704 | 9.164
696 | 9.399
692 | 9.28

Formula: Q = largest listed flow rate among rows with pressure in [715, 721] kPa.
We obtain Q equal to 10.73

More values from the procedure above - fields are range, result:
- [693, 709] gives 9.694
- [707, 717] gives 10.23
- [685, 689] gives 9.706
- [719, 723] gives 10.28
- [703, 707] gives 9.164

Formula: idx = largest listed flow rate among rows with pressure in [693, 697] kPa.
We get 9.549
